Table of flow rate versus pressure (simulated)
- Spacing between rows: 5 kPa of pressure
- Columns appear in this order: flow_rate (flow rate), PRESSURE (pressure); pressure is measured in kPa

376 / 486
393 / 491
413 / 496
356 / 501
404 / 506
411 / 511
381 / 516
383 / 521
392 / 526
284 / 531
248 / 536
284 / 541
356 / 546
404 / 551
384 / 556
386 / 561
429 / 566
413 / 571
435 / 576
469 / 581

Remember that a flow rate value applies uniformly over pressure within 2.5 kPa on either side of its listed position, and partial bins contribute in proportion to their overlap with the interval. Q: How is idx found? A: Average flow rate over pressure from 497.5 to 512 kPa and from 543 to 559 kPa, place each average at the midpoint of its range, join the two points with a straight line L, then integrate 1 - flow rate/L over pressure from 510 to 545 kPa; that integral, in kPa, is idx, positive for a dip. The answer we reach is 4.2 kPa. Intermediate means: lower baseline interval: 390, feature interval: 338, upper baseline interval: 378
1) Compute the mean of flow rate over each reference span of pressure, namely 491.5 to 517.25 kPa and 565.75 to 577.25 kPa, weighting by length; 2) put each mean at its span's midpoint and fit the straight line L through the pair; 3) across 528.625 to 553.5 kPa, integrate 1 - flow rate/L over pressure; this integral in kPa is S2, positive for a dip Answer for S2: 5.77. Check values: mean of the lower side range 394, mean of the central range 315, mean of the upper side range 424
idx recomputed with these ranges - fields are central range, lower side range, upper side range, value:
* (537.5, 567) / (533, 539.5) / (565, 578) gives -3.01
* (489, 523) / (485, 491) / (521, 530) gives -1.27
